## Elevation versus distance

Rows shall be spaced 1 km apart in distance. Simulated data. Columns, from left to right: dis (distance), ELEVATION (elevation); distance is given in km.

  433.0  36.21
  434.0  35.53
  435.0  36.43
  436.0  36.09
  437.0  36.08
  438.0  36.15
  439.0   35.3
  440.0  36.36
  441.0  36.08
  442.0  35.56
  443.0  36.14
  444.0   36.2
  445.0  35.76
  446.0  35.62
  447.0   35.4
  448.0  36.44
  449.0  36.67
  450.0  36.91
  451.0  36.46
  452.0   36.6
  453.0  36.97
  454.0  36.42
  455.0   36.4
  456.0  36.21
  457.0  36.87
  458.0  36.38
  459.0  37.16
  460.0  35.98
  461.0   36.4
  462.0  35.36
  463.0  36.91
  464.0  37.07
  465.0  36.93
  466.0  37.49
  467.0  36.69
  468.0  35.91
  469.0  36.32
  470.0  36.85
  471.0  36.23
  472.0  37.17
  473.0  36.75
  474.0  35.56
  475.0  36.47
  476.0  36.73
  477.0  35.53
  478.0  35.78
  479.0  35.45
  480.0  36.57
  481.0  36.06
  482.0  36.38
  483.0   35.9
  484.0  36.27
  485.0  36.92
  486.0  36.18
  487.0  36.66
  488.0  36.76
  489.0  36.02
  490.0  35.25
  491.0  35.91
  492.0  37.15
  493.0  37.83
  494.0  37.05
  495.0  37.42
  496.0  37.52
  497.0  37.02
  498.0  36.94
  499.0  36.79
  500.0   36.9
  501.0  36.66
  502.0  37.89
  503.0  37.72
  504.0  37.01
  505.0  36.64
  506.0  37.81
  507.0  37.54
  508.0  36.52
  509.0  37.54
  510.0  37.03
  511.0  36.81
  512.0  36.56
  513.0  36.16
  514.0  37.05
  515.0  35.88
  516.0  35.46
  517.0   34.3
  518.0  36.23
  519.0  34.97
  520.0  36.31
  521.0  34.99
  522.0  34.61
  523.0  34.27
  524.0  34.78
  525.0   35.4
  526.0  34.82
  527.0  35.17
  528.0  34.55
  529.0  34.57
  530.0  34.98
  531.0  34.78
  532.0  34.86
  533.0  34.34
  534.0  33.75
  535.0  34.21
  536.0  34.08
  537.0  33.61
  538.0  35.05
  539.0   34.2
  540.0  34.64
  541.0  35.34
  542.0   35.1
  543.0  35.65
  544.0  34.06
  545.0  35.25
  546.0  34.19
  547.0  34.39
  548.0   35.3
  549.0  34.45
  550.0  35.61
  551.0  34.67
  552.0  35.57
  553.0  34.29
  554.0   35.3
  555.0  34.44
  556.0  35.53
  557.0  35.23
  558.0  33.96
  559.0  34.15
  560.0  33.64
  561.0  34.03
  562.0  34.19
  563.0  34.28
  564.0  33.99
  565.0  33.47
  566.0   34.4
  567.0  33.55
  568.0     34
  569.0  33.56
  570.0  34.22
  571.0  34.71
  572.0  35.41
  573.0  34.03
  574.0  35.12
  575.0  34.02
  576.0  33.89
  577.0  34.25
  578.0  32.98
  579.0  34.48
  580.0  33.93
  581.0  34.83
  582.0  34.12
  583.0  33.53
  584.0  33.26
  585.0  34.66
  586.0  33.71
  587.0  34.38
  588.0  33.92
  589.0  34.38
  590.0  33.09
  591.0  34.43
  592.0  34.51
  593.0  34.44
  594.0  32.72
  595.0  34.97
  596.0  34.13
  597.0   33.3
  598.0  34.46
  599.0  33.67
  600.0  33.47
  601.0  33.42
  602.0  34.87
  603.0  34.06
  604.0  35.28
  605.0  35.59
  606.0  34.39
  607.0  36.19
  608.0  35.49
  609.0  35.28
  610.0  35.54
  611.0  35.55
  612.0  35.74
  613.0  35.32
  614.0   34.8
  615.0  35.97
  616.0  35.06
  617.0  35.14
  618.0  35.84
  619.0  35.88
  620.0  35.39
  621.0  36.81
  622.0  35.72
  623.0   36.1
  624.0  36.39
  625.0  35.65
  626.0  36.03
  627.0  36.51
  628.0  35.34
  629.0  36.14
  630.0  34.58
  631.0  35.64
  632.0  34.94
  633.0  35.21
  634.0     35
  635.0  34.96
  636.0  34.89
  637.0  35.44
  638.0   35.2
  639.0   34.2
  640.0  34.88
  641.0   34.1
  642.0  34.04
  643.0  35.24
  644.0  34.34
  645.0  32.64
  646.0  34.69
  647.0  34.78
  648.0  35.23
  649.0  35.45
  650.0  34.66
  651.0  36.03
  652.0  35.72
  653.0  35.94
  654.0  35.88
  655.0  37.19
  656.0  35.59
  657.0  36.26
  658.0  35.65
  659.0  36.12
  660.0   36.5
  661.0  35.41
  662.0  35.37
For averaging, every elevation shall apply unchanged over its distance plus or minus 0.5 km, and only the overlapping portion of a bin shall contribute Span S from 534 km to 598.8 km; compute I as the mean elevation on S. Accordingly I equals 34.3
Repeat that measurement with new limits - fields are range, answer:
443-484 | 36.4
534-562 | 34.6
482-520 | 36.6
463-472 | 36.7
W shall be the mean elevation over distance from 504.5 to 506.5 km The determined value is 37.2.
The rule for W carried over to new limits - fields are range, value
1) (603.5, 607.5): 35.4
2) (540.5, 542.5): 35.2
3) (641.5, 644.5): 34.5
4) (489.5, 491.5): 35.6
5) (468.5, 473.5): 36.7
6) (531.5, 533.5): 34.6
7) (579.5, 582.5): 34.3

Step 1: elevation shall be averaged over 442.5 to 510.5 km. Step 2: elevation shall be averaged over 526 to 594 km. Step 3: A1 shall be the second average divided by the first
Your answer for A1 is 0.9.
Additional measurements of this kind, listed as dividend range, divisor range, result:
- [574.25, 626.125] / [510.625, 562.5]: 0.99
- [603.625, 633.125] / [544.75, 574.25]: 1.03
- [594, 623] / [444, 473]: 0.96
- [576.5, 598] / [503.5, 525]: 0.94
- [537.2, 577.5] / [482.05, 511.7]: 0.94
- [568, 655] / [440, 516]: 0.95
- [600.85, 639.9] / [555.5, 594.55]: 1.04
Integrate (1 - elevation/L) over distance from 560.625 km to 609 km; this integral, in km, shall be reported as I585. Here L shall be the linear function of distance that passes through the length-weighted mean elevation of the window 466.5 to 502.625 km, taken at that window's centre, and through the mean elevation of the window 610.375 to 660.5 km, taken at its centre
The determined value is 2.1 km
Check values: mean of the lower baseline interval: 36.5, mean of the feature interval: 34.2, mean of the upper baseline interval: 35.4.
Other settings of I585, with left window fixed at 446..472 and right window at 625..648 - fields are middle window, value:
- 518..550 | 0.98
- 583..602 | 0.75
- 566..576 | 0.36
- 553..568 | 0.57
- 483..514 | -0.60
